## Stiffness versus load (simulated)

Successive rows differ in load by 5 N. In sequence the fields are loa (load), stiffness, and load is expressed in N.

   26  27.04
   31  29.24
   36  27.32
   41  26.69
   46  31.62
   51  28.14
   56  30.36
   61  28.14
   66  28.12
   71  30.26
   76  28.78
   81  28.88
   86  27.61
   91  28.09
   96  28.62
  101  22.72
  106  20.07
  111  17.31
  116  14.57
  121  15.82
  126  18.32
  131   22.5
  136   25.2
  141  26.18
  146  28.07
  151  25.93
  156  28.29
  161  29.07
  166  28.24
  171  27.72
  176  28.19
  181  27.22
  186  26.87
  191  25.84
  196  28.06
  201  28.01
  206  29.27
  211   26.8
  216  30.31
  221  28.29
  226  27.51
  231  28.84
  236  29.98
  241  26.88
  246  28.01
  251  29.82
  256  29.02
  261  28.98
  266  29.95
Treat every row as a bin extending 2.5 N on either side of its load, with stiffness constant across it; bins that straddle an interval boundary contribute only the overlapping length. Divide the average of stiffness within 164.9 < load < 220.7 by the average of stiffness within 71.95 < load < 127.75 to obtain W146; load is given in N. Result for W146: 1.21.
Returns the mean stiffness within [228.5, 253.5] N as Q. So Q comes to 28.7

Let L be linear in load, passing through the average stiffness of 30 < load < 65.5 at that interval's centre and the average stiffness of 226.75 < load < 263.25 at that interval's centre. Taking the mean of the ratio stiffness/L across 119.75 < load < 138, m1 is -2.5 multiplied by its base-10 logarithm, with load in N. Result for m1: 0.36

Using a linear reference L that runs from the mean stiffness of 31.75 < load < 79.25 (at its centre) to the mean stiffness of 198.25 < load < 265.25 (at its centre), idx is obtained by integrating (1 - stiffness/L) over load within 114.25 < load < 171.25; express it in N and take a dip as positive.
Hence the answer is 9.1 N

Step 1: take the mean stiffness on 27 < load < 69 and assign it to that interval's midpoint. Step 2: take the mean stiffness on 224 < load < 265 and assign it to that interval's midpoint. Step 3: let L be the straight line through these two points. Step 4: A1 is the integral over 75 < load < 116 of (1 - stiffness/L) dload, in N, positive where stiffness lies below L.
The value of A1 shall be 6.0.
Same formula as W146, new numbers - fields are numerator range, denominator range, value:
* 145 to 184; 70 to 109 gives 1.04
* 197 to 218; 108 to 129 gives 1.70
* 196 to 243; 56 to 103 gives 1.01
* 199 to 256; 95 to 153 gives 1.30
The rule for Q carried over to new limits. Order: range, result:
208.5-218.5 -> 28.6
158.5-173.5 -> 28.3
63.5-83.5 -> 29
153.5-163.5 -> 28.7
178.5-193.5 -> 26.6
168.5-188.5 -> 27.5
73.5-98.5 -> 28.4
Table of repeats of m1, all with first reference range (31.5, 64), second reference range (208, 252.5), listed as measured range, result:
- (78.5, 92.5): 0.02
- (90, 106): 0.13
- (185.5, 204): 0.05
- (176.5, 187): 0.05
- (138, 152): 0.07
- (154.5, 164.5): 0.00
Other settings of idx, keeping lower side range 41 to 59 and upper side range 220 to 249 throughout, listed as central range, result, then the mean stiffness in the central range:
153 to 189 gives 1.03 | 27.9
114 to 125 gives 5.07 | 15.6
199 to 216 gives 0.06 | 28.4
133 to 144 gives 1.24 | 25.7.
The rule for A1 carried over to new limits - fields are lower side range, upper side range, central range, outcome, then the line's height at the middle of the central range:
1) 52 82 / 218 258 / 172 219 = 1.4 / 28.7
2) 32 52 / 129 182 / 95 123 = 8.3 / 27.6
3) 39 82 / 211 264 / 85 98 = 0.4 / 29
